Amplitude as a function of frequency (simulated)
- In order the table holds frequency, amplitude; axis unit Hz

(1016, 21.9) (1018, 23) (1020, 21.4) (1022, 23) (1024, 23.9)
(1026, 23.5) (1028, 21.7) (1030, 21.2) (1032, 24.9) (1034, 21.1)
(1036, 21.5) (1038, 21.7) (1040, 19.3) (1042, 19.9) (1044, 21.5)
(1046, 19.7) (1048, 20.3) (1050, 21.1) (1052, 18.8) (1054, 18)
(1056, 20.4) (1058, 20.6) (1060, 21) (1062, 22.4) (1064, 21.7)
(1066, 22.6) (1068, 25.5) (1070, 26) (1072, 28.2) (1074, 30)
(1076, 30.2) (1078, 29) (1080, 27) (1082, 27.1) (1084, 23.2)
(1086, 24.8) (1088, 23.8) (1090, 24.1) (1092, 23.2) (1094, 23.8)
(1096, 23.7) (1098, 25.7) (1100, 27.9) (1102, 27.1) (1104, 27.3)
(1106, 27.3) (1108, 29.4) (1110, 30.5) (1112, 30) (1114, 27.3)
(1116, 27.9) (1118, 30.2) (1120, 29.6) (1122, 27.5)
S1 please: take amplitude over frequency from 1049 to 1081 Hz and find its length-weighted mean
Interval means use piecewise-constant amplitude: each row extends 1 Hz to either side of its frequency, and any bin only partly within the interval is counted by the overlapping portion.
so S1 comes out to 23.9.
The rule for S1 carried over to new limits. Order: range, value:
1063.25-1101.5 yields 25.7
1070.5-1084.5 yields 27.9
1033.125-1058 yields 20.3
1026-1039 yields 22.1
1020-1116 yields 24.1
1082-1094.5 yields 24.1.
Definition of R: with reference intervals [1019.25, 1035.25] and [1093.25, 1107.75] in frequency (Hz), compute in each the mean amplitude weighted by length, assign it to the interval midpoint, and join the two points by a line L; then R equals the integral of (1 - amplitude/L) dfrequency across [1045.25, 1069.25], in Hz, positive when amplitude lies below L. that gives 3.0 Hz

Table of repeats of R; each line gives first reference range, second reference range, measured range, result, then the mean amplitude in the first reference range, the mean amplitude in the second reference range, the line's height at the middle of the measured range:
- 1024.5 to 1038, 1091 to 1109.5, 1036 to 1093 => 2.49 Hz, 22.3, 26.3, 24.2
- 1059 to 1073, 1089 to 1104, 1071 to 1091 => -1.80 Hz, 23.9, 25.2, 24.6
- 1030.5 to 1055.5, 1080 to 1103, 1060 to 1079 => -2.31 Hz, 20.7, 25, 23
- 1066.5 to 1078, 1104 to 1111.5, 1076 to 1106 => 2.78 Hz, 27.8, 28.9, 28.4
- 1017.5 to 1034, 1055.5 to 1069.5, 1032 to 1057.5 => 2.28 Hz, 22.7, 22.2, 22.5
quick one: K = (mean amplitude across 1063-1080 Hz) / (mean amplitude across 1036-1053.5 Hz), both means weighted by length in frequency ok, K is 1.31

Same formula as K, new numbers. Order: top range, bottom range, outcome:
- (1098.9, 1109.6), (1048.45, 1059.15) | 1.41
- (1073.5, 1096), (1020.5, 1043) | 1.18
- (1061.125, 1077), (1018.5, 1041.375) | 1.17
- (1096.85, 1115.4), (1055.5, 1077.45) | 1.14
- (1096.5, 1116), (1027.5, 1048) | 1.32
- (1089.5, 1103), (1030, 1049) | 1.19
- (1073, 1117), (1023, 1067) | 1.26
